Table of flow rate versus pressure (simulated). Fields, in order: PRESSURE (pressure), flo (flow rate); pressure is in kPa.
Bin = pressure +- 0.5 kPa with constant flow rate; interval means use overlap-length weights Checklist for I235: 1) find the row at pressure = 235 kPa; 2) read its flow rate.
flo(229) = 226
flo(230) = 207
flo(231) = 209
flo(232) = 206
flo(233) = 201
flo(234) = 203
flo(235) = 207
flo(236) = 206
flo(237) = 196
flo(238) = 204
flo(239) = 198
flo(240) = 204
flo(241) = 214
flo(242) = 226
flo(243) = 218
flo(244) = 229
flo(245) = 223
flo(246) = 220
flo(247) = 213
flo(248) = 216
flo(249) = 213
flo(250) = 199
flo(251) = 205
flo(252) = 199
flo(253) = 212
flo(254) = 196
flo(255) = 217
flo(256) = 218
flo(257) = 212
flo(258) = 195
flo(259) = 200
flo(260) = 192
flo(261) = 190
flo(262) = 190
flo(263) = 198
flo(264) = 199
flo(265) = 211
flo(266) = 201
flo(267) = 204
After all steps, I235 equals 207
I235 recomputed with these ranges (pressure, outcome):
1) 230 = 207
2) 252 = 199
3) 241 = 214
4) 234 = 203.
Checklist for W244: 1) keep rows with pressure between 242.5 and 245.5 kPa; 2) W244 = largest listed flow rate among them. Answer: 229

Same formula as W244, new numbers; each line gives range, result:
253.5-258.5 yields 218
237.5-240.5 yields 204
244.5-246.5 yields 223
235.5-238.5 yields 206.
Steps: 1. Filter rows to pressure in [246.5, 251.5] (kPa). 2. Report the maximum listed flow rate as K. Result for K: 216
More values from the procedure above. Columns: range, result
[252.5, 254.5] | 212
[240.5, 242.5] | 226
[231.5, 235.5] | 207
